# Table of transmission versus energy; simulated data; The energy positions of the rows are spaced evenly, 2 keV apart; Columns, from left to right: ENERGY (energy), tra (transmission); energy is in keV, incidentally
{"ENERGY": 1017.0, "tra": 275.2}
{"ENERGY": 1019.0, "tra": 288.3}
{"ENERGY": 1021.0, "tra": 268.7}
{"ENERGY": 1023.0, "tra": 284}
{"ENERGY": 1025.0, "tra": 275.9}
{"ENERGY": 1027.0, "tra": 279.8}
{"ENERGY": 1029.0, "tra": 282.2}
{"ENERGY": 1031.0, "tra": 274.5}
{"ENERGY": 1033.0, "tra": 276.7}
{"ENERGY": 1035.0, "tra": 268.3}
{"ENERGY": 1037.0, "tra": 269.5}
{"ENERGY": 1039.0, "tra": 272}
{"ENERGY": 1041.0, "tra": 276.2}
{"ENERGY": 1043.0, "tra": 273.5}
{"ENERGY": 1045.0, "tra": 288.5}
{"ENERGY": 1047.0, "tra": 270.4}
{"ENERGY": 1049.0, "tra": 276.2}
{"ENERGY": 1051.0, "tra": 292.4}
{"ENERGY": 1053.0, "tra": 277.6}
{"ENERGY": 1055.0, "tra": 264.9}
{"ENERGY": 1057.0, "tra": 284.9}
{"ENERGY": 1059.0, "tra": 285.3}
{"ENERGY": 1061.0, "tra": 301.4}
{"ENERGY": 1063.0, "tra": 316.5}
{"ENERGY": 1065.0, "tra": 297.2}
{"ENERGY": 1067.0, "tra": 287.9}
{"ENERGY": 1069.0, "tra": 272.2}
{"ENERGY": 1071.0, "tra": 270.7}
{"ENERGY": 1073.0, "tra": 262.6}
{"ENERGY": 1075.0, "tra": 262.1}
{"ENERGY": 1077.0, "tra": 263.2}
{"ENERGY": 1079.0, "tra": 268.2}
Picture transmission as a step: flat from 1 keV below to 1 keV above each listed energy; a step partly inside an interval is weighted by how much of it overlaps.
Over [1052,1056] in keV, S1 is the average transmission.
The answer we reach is 271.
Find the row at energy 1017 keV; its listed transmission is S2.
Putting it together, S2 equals 275.2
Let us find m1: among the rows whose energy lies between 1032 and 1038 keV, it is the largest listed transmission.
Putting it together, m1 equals 276.7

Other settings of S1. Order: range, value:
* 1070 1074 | 267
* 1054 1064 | 291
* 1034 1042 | 272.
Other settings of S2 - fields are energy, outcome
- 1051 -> 292.4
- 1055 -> 264.9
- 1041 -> 276.2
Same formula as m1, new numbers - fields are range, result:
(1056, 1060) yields 285.3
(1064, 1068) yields 297.2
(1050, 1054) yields 292.4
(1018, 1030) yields 288.3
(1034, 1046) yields 288.5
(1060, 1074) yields 316.5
